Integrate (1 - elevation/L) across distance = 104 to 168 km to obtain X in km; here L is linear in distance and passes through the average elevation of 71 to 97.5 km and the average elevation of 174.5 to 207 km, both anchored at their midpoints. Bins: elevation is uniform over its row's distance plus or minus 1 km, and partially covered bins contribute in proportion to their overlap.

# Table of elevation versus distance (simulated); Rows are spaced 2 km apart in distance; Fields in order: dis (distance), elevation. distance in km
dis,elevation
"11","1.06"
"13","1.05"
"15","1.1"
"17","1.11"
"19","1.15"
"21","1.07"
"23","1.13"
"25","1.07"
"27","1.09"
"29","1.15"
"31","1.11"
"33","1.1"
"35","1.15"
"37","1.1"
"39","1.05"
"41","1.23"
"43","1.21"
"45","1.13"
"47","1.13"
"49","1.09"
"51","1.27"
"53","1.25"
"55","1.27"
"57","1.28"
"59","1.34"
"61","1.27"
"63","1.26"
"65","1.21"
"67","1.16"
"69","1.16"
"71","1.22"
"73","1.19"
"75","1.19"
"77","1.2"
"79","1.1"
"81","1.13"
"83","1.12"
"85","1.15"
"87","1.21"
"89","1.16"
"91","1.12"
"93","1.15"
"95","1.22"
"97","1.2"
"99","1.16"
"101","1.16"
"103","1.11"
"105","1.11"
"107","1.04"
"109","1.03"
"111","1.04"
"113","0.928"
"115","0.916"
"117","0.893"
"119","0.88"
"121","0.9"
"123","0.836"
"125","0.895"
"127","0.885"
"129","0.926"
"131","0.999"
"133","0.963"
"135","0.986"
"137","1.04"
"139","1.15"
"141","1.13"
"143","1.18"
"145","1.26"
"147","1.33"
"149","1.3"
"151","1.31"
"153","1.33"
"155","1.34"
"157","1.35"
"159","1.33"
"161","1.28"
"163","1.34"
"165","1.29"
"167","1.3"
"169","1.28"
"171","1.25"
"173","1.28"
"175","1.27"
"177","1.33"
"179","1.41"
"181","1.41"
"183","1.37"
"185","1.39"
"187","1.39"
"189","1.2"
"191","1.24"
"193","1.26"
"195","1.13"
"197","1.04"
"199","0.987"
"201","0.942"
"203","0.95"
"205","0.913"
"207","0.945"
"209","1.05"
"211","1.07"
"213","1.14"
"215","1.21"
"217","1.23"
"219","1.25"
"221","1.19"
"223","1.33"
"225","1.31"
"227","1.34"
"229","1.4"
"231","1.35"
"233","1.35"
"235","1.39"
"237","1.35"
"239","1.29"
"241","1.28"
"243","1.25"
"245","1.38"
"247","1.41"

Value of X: 3.8 km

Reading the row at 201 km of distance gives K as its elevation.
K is 0.942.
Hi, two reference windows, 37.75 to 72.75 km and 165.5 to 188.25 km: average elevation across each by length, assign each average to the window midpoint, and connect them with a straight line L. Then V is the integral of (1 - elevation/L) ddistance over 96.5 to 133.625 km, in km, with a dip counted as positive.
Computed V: 8.1 km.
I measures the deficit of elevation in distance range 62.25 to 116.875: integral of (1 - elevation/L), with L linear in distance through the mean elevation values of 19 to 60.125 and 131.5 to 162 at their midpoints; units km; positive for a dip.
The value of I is 2.5 km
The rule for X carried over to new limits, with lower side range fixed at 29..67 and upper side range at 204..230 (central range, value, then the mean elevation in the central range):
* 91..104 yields 0.27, 1.16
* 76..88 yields 0.37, 1.15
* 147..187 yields -4.76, 1.33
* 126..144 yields 2.39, 1.03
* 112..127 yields 3.73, 0.892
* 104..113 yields 1.11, 1.04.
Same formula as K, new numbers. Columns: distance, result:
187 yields 1.39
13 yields 1.05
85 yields 1.15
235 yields 1.39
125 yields 0.895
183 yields 1.37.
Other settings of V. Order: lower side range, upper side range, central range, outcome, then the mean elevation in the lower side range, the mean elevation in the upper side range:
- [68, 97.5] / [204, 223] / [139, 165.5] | -3.3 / 1.17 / 1.12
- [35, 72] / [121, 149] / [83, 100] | -0.6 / 1.2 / 1.05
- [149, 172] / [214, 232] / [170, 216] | 4.2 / 1.31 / 1.29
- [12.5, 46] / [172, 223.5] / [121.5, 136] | 2.9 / 1.12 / 1.19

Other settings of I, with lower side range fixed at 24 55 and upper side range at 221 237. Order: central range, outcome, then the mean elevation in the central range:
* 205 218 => 2.3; 1.09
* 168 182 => -0.3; 1.32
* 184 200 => 1.2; 1.2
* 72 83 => 0.3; 1.16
